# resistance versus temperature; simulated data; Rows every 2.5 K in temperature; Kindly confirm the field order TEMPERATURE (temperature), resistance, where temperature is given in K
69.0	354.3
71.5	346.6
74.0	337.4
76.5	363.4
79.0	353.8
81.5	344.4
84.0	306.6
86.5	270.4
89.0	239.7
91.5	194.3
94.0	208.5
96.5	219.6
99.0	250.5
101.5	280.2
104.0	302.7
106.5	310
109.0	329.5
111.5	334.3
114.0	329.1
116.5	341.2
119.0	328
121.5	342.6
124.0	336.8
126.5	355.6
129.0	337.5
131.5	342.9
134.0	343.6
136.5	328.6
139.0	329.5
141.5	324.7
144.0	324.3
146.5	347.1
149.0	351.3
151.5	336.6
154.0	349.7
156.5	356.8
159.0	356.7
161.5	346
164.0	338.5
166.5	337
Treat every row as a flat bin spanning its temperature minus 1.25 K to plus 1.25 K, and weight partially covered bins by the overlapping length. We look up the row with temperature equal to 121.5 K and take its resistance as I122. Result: 342.6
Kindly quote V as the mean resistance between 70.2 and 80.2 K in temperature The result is 350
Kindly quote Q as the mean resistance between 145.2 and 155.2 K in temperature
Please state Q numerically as 346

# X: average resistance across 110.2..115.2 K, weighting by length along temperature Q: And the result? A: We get 332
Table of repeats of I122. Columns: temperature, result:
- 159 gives 356.7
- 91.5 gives 194.3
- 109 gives 329.5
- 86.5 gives 270.4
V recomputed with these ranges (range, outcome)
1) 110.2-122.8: 335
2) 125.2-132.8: 345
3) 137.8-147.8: 332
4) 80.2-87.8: 307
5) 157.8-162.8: 351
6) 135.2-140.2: 329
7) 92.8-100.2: 226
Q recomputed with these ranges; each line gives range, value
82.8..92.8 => 252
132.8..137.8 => 336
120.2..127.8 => 345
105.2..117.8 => 329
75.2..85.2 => 342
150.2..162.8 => 349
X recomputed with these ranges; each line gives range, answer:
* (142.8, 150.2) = 341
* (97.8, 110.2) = 295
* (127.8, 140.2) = 336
